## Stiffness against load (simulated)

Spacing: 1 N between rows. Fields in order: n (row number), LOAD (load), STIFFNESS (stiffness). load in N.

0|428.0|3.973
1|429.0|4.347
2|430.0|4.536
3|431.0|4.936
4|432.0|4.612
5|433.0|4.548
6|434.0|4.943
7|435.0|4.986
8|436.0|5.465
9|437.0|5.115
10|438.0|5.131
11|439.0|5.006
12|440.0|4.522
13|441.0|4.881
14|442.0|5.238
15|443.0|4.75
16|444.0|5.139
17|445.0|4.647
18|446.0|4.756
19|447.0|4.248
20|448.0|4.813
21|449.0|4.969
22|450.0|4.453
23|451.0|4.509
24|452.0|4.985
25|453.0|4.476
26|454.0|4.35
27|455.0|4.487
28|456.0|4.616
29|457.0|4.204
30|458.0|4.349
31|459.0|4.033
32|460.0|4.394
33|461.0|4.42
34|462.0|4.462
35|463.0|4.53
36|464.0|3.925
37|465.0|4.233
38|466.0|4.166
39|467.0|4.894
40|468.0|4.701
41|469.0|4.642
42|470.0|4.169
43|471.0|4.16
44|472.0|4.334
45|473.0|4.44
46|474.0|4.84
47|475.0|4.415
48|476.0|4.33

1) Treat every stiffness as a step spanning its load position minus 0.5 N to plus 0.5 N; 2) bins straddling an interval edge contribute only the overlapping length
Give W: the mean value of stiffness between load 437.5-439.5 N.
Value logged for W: 5.07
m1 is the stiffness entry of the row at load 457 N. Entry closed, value 4.204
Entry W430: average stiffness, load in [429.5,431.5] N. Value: 4.74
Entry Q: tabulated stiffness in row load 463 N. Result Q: 4.53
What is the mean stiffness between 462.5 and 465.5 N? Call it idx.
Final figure 4.23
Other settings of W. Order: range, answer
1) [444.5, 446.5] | 4.7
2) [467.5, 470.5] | 4.5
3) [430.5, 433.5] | 4.7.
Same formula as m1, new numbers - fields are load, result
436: 5.465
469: 4.642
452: 4.985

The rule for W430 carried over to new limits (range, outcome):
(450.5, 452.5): 4.75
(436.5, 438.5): 5.12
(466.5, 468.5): 4.8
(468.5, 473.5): 4.35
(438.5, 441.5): 4.8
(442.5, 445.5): 4.85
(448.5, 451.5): 4.64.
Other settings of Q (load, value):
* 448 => 4.813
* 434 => 4.943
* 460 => 4.394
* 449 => 4.969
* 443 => 4.75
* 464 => 3.925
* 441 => 4.881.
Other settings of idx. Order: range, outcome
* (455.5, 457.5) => 4.41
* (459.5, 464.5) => 4.35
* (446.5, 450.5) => 4.62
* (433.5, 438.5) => 5.13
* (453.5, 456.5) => 4.48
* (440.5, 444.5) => 5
